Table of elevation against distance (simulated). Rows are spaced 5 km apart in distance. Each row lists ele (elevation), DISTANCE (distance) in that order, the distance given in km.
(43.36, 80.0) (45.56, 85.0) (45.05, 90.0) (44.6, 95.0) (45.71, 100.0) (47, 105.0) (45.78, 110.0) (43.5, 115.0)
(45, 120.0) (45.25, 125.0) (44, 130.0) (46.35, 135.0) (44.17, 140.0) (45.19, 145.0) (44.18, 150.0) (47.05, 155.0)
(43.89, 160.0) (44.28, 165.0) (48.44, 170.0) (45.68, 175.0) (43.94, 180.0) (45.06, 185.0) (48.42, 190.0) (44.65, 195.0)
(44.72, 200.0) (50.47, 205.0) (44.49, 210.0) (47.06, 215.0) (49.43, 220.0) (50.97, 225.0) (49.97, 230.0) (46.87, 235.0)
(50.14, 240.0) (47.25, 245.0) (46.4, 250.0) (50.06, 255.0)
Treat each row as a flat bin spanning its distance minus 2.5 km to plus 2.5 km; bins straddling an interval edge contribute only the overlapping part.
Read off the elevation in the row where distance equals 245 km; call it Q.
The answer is 47.25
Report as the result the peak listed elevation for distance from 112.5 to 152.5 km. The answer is 46.35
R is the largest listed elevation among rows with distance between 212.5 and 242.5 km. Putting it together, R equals 50.97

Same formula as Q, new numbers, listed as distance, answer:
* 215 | 47.06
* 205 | 50.47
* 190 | 48.42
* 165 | 44.28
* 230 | 49.97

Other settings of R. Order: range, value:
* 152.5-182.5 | 48.44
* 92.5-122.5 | 47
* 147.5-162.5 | 47.05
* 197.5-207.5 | 50.47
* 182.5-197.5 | 48.42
